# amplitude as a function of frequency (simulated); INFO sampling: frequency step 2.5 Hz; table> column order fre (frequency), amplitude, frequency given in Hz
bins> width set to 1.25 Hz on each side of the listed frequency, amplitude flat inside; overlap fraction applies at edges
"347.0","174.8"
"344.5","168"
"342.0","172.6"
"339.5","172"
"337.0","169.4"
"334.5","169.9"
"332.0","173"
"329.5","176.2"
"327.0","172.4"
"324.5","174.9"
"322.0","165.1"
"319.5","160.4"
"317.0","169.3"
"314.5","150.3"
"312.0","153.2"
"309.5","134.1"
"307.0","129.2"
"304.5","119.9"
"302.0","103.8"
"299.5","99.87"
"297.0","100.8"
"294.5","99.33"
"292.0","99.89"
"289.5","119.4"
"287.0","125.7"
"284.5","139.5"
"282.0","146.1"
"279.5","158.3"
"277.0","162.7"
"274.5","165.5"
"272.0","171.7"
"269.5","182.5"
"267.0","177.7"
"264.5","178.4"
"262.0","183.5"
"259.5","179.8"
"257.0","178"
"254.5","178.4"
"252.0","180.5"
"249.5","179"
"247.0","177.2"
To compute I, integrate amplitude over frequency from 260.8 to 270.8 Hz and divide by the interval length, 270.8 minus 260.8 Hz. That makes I 180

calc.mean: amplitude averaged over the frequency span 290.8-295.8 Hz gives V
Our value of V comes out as 99.6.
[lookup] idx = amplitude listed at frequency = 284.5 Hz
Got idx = 139.5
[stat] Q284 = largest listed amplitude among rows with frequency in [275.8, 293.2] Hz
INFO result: 162.7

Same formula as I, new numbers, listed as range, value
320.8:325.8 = 170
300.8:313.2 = 128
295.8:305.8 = 106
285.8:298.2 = 109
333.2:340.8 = 170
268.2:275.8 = 173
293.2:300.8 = 100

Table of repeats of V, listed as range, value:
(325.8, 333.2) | 174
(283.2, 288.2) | 133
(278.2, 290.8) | 138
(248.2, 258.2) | 179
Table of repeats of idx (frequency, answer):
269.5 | 182.5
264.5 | 178.4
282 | 146.1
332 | 173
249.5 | 179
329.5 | 176.2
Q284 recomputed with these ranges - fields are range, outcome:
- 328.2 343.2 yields 176.2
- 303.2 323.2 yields 169.3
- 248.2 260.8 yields 180.5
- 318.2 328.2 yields 174.9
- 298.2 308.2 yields 129.2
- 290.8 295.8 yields 99.89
